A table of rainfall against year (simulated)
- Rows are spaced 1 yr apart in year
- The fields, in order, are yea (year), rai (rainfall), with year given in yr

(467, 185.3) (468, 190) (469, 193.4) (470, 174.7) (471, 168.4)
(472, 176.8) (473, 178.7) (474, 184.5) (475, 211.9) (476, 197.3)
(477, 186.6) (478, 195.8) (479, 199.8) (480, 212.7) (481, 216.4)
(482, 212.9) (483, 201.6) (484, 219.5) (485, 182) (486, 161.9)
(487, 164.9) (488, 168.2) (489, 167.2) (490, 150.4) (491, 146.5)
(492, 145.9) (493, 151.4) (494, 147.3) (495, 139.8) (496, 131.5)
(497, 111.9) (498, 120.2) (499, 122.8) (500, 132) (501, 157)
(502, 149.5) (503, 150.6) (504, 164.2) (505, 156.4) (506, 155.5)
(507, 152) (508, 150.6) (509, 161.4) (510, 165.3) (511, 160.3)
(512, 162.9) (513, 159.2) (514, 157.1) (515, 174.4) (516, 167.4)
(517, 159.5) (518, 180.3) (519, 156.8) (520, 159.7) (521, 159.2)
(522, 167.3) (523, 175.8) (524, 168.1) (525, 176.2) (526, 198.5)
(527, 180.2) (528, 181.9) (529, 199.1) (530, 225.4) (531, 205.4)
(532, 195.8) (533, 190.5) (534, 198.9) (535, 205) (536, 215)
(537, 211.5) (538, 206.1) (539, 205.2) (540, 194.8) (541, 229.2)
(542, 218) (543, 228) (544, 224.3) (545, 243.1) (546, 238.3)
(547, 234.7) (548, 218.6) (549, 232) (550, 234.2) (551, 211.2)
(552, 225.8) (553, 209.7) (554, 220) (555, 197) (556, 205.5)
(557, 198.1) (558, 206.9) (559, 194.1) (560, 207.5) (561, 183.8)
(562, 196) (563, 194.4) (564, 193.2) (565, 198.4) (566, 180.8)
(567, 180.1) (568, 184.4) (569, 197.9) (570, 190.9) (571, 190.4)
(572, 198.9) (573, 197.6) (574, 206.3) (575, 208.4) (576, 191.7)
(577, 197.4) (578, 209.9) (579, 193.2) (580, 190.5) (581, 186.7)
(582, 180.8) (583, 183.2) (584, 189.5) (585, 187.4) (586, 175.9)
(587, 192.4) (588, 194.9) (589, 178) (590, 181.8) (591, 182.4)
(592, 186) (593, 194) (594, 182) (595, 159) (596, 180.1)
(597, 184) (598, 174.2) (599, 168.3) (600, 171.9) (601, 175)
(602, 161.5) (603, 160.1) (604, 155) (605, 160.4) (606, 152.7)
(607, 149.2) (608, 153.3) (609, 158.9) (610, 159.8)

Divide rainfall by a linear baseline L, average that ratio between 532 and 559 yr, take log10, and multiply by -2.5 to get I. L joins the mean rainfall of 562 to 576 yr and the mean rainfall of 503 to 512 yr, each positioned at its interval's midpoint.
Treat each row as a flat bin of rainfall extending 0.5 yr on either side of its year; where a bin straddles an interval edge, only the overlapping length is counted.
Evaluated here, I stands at -0.190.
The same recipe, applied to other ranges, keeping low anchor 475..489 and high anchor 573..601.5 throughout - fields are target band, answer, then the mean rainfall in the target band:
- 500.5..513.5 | 0.215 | 157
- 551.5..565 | -0.079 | 202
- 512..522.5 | 0.165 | 164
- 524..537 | -0.039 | 197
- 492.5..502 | 0.380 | 136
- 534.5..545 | -0.138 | 215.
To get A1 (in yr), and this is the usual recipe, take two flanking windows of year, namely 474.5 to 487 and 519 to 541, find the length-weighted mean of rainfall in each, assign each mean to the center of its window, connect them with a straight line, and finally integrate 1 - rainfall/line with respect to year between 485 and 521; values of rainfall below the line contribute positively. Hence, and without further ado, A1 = 7.7 yr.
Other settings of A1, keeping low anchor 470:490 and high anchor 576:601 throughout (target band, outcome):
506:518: 1.65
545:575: -3.18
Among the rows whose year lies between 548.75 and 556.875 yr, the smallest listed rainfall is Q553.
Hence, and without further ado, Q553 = 197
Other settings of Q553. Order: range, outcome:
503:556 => 150.6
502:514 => 149.5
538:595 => 159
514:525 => 156.8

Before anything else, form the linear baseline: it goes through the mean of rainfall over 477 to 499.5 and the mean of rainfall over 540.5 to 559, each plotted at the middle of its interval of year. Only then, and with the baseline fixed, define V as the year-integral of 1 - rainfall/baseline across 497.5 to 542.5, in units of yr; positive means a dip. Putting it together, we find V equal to 4.7 yr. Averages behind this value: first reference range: 167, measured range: 175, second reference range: 220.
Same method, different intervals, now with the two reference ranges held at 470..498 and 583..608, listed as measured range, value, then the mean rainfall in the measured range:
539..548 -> -2.6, 225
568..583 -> -1.8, 195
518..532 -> -0.6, 182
